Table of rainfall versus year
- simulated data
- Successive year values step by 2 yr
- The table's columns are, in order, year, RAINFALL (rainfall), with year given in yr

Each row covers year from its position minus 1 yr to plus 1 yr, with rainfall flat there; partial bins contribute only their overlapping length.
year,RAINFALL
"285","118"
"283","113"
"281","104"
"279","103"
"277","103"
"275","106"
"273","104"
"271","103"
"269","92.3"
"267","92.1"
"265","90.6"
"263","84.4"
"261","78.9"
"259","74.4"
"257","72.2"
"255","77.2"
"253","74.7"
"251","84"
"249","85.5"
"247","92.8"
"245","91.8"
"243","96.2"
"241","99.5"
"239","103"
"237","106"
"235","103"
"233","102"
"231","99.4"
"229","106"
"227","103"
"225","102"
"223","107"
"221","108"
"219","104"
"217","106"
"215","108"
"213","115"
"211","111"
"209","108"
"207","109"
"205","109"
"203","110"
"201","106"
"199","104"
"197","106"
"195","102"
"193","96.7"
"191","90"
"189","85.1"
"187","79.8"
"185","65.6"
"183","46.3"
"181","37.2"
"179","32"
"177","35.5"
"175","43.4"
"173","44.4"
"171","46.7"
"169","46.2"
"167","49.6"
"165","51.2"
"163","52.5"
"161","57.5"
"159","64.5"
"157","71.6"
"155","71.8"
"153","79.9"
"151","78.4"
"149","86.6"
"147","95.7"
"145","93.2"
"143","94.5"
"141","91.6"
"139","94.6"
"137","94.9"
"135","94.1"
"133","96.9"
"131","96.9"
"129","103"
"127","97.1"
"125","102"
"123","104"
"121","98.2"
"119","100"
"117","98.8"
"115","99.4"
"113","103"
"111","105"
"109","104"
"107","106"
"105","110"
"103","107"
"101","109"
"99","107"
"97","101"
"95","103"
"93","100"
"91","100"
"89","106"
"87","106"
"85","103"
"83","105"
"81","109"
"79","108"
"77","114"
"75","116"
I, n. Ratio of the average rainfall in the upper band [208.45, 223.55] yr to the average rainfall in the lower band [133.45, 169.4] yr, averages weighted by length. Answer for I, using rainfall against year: 1.41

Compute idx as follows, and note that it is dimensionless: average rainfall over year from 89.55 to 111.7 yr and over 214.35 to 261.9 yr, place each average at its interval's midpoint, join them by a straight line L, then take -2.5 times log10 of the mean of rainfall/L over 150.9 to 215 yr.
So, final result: 0.29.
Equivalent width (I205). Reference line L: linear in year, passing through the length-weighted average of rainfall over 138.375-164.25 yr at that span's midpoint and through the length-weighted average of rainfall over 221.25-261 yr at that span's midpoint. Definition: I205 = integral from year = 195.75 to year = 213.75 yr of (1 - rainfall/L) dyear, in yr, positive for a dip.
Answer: -4.28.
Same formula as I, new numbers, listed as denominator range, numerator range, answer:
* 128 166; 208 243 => 1.27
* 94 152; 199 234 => 1.08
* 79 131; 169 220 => 0.81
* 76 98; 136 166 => 0.75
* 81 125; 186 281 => 0.94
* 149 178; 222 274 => 1.62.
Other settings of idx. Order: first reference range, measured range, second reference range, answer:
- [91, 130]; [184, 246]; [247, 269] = -0.150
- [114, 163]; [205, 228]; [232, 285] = -0.162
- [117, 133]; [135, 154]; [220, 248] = 0.114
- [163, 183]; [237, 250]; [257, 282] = -0.194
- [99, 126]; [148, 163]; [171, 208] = 0.237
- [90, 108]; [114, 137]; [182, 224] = 0.047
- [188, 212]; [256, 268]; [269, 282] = 0.246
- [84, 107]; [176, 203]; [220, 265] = 0.250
